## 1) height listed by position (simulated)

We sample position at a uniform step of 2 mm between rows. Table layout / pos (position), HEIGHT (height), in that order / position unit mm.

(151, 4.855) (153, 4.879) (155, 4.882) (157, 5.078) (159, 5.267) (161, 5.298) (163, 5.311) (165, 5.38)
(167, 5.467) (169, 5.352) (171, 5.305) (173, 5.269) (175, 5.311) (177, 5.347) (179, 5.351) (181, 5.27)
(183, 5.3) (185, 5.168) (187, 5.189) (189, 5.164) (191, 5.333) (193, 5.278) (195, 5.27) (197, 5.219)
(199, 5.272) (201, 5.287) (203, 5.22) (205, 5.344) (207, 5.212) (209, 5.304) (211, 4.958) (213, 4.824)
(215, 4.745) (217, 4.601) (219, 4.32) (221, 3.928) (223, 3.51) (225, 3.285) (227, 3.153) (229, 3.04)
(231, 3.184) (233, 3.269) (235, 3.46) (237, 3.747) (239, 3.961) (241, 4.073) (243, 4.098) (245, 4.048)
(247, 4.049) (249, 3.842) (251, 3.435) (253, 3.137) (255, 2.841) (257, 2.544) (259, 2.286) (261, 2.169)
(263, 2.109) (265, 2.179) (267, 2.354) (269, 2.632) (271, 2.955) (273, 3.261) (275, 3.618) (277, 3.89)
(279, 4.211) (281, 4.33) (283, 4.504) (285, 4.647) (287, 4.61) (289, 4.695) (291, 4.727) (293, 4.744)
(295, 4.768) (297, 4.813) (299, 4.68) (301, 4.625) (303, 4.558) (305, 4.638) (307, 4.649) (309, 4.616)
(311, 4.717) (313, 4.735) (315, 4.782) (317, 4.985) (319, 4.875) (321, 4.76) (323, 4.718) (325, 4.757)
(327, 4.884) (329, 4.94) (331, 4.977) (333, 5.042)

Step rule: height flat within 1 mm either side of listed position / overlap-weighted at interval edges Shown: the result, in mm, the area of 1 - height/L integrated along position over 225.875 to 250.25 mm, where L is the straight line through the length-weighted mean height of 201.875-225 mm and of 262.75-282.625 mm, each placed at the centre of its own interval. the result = 2.4 mm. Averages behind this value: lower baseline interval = 4.66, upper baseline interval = 3.24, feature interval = 3.66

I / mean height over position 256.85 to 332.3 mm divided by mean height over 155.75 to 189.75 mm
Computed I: 0.8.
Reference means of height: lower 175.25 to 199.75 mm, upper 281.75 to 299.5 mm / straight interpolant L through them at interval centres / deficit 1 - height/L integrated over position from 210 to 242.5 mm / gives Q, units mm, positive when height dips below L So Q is 7.5 mm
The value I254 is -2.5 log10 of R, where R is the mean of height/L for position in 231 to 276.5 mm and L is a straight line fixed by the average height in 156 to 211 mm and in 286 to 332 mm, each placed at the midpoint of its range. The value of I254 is 0.48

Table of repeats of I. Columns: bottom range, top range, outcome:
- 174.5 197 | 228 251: 0.70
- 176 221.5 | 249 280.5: 0.58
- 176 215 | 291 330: 0.91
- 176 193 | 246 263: 0.57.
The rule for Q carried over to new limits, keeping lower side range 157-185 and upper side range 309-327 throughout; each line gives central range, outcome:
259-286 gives 9.2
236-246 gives 2.1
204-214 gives 0.1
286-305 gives 0.7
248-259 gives 4.2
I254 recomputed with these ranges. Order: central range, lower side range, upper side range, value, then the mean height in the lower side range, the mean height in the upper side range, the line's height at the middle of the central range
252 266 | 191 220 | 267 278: 0.404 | 5.07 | 3.19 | 3.57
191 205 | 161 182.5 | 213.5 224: -0.118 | 5.33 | 4.25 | 4.73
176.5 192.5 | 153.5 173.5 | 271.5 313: -0.030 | 5.25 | 4.45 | 5.12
